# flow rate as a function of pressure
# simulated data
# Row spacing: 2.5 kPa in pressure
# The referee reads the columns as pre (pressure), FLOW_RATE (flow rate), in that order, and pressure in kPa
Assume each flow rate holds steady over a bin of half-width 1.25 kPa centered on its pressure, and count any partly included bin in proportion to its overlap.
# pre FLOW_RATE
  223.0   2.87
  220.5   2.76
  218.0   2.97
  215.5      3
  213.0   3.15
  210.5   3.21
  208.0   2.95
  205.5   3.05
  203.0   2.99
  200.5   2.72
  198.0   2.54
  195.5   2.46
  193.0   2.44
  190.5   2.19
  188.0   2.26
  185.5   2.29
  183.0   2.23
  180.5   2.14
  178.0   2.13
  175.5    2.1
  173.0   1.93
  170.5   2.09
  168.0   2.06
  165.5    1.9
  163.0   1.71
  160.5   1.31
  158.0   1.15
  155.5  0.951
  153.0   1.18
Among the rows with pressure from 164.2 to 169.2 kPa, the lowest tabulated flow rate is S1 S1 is 1.9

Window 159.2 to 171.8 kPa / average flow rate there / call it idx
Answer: 1.81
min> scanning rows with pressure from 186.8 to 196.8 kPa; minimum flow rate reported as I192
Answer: 2.19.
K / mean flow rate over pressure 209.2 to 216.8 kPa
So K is 3.12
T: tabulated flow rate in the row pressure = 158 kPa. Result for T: 1.15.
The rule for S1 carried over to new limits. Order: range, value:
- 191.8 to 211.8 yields 2.44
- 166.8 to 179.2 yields 1.93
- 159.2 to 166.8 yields 1.31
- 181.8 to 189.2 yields 2.23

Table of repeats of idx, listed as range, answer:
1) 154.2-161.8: 1.14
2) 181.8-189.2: 2.26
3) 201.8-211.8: 3.05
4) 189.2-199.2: 2.41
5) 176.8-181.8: 2.14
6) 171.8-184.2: 2.11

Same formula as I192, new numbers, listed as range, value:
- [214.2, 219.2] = 2.97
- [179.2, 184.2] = 2.14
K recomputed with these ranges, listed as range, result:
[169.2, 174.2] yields 2.01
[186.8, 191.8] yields 2.23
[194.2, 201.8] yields 2.58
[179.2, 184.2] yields 2.18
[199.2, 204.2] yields 2.85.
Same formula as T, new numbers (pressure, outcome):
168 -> 2.06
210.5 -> 3.21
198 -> 2.54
